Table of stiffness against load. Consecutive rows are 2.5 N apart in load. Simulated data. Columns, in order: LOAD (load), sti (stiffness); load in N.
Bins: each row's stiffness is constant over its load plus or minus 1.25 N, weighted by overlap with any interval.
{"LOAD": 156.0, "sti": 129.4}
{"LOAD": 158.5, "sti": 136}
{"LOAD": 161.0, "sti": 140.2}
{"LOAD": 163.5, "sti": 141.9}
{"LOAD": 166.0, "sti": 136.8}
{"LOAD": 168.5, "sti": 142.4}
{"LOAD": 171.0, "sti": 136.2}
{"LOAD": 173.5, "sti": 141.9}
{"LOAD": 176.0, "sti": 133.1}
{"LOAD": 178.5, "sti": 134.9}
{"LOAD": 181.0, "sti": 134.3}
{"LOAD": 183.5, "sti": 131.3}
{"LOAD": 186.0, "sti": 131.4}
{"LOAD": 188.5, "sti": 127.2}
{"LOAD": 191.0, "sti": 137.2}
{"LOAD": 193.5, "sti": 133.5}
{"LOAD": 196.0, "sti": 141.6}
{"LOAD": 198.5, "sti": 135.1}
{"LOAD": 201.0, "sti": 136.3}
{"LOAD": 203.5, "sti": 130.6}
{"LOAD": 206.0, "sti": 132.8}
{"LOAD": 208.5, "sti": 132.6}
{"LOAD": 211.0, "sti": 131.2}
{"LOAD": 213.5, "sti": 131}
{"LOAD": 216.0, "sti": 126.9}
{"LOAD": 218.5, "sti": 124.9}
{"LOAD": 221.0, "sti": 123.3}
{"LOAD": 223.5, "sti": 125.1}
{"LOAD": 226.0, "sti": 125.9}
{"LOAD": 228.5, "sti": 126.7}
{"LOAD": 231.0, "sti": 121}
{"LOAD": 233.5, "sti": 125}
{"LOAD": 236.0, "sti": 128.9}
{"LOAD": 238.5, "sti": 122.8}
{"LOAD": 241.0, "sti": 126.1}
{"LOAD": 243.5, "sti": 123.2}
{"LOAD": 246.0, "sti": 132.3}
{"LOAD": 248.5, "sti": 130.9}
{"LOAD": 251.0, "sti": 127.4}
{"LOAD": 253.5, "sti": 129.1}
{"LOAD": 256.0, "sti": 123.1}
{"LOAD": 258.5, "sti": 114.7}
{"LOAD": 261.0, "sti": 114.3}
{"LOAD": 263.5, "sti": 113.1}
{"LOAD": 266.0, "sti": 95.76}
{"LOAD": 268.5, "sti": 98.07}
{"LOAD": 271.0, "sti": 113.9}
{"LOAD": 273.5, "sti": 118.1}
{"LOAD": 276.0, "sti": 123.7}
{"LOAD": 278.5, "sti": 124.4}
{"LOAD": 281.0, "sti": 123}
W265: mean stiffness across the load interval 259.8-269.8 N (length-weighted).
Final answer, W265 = 105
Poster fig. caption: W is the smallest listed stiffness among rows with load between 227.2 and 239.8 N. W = 121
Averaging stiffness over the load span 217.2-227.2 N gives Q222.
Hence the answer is 125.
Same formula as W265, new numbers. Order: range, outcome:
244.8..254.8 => 130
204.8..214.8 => 132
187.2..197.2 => 135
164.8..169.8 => 140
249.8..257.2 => 127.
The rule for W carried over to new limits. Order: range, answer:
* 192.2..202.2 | 133.5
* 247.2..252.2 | 127.4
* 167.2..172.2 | 136.2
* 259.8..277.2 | 95.76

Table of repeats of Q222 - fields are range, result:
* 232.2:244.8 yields 125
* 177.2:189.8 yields 132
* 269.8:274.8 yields 116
